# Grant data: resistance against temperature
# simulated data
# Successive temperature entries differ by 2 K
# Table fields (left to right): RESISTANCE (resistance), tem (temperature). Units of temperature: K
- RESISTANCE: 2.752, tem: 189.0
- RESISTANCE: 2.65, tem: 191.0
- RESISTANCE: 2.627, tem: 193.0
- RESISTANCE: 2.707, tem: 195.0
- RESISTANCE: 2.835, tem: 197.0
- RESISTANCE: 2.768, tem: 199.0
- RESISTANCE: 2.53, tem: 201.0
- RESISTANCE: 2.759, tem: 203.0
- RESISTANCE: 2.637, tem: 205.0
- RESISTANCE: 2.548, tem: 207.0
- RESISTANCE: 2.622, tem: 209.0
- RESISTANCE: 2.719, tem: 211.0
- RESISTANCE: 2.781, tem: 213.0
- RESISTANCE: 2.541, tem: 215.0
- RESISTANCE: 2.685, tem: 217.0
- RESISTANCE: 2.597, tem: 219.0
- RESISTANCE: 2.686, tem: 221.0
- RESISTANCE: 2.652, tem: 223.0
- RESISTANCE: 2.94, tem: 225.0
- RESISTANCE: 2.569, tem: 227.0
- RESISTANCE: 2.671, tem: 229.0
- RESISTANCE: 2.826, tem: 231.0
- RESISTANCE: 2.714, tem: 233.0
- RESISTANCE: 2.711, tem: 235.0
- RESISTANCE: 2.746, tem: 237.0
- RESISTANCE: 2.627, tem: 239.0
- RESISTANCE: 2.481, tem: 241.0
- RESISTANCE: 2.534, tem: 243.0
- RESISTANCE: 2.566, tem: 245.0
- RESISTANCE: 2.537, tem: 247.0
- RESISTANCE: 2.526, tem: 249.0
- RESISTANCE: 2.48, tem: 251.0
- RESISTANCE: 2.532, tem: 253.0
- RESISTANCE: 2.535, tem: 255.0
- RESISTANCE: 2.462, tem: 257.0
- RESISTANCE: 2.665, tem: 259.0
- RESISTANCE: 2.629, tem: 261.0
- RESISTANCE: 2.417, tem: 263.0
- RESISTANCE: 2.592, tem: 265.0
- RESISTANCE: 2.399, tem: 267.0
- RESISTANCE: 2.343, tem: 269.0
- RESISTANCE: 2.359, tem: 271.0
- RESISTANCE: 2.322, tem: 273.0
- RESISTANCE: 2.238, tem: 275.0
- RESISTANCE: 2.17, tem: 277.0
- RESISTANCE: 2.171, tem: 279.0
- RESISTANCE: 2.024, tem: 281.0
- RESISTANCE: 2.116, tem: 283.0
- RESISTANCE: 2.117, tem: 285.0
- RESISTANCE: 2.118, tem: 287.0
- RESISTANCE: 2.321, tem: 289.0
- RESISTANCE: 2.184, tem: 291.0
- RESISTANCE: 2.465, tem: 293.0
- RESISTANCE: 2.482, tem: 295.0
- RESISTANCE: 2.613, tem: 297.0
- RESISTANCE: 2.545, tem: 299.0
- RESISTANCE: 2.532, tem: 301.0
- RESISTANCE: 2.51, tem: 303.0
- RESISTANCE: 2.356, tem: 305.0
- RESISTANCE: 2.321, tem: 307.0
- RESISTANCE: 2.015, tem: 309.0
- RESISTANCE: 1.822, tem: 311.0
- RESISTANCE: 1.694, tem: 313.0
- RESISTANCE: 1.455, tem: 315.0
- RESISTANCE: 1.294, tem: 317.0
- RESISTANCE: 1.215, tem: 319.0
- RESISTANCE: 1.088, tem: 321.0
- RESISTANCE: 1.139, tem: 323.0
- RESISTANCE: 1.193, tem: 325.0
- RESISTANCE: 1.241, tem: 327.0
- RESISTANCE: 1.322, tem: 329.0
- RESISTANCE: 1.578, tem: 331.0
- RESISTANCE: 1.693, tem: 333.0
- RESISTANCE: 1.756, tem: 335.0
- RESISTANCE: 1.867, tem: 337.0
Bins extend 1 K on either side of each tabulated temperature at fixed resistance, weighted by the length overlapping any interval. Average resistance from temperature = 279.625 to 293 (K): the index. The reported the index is 2.17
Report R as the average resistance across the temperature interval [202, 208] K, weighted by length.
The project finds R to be 2.65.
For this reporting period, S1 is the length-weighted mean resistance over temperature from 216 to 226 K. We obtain 2.71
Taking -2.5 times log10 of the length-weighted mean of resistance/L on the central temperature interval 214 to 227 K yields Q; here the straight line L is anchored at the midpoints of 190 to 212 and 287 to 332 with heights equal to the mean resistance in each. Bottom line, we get -0.06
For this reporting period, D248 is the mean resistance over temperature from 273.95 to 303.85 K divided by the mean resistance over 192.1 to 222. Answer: 0.86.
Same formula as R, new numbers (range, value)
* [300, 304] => 2.52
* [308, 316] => 1.75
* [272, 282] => 2.19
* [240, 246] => 2.53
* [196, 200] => 2.8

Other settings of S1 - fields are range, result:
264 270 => 2.44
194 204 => 2.72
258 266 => 2.58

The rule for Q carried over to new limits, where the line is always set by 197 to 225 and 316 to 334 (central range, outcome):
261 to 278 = -0.20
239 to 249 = -0.12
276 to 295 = -0.23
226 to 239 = -0.12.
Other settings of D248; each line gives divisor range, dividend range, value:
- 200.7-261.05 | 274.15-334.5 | 0.73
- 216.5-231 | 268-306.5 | 0.86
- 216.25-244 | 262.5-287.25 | 0.85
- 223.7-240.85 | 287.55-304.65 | 0.90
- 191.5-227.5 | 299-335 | 0.63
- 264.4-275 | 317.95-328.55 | 0.50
